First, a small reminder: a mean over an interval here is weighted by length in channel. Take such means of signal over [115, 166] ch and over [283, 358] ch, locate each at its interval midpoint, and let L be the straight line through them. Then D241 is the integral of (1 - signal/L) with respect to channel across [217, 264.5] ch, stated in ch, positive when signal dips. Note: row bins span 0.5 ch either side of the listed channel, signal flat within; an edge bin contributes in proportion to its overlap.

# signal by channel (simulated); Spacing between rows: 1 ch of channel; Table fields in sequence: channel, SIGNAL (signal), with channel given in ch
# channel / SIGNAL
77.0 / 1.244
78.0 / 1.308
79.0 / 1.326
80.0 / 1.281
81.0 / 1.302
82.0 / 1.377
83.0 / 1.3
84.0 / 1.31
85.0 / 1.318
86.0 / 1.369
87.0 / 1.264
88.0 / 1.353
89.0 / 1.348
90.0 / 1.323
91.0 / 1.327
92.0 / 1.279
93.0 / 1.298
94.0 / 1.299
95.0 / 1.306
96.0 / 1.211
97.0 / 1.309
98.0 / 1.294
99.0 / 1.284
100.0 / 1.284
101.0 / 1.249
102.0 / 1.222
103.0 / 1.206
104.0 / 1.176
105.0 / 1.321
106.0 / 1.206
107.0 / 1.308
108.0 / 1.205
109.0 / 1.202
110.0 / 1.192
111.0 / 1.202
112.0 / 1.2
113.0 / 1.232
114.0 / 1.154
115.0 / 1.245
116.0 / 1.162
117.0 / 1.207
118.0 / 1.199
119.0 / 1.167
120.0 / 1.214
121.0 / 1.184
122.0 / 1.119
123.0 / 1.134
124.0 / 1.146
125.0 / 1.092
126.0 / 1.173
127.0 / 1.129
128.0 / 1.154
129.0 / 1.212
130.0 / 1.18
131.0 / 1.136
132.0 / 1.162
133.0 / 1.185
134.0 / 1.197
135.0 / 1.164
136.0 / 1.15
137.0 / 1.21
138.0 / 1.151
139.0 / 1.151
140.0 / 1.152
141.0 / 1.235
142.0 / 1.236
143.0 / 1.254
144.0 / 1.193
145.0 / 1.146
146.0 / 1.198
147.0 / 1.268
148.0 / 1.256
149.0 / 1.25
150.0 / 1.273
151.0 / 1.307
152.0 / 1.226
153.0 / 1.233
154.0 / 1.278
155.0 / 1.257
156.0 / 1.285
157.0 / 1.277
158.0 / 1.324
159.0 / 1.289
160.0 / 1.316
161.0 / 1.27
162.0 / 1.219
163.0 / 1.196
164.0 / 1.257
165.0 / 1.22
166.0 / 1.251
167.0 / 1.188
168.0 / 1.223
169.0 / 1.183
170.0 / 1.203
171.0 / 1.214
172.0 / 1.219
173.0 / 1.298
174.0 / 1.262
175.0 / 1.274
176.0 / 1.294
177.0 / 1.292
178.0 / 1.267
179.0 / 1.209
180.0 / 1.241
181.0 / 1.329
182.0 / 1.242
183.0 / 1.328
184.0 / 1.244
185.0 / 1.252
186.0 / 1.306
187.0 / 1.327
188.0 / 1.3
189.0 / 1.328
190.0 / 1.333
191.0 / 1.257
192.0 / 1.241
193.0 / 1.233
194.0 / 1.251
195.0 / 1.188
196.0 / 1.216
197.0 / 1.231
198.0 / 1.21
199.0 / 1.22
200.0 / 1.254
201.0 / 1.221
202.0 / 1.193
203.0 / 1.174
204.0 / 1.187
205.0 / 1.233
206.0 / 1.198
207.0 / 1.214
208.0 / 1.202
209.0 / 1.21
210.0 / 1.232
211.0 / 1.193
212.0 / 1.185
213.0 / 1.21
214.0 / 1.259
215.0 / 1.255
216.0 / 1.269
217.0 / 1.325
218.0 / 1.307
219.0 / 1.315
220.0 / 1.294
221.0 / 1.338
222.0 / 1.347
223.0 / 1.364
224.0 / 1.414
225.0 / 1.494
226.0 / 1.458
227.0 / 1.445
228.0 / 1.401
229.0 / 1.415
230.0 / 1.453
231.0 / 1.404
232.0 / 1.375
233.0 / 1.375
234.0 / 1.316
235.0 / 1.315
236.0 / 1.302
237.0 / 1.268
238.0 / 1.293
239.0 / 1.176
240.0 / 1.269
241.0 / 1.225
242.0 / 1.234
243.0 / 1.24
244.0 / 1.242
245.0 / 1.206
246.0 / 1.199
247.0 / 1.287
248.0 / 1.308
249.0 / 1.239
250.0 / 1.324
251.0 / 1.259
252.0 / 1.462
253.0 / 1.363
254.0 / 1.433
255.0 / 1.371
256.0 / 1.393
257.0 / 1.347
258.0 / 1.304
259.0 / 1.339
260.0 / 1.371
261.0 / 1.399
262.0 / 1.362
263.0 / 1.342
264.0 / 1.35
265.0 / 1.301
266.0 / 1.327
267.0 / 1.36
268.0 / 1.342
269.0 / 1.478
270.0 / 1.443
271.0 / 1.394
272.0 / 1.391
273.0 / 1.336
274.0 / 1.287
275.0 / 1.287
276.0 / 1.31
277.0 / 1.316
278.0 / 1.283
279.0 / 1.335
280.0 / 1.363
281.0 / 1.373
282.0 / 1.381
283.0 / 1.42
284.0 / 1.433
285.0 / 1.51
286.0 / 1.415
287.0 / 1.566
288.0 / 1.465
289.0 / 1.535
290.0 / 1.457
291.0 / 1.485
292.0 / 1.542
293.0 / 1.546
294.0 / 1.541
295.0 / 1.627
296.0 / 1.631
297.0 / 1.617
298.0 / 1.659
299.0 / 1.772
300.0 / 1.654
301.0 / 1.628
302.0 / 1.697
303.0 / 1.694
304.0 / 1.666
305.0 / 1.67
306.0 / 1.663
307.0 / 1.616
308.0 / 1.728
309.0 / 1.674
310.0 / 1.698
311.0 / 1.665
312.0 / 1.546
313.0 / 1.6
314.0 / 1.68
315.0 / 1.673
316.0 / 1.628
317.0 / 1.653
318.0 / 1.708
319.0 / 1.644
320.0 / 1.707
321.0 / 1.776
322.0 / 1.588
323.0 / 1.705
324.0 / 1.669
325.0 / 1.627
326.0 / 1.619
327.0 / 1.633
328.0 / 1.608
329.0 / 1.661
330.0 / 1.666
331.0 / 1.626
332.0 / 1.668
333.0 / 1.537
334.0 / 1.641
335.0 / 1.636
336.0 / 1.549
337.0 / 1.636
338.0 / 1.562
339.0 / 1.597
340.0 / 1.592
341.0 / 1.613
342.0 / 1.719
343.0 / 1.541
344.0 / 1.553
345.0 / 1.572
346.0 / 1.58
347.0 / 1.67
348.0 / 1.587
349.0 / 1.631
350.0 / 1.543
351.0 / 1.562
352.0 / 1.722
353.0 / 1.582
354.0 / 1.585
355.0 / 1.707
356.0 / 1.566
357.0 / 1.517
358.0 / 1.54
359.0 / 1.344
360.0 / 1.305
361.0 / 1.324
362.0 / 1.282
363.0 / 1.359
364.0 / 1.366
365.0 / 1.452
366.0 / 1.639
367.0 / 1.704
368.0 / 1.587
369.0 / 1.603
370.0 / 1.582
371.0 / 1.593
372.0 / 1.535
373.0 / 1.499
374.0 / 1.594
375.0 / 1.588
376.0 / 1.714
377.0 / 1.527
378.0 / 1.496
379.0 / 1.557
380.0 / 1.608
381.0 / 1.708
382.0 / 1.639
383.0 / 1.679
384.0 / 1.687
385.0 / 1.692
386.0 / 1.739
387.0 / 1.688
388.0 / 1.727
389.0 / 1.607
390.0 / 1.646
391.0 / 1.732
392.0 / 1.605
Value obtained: 3.27 ch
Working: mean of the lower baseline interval 1.21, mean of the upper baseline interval 1.61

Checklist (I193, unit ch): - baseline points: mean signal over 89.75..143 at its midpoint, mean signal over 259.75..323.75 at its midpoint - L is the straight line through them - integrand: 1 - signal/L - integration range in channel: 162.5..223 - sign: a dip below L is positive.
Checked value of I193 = 4.3 ch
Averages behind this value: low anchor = 1.21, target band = 1.25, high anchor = 1.52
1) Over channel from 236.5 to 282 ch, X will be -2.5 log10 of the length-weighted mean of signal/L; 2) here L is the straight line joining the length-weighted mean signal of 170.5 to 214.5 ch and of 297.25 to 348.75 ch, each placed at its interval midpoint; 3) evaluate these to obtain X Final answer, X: 0.10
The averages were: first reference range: 1.24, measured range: 1.32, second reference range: 1.64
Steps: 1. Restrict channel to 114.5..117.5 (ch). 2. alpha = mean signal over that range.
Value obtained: 1.2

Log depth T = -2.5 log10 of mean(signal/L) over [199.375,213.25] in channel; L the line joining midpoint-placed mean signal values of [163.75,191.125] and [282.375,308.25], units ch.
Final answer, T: 0.114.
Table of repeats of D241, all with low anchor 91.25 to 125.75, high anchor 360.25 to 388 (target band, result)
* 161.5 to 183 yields 1.0 ch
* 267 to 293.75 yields 0.7 ch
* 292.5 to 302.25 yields -1.1 ch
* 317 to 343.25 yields -2.1 ch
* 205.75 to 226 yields 1.1 ch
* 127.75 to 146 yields 1.1 ch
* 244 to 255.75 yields 0.8 ch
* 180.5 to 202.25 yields 1.2 ch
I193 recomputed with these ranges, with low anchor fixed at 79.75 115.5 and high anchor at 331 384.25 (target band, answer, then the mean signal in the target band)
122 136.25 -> 1.6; 1.16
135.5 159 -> 1.7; 1.23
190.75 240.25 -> 4.3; 1.28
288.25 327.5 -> -3.3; 1.64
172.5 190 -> 1.1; 1.28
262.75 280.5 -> 1.5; 1.35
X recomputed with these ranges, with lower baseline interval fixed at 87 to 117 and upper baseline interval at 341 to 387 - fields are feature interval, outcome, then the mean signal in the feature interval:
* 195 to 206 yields 0.136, 1.21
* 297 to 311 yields -0.122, 1.68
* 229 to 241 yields 0.073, 1.32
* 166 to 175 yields 0.092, 1.23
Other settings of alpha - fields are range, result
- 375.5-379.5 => 1.57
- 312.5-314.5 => 1.64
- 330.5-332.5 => 1.65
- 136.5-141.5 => 1.18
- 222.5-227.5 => 1.44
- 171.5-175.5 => 1.26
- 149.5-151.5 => 1.29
